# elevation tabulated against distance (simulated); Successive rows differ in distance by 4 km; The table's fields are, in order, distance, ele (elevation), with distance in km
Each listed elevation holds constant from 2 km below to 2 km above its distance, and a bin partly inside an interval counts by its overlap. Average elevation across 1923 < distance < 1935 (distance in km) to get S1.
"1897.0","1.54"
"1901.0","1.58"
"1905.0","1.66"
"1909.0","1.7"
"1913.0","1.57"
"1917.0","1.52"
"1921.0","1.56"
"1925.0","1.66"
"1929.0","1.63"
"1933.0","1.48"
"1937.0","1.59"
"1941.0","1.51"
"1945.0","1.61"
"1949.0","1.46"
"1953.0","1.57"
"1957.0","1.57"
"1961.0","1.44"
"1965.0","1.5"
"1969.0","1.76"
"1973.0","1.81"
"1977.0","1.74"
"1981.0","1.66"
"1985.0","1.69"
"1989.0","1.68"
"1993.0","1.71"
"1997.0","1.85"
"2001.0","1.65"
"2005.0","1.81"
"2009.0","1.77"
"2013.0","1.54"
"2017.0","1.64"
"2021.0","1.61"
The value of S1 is 1.59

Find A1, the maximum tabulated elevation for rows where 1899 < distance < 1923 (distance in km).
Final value 1.7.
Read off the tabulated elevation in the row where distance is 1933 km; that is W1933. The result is 1.48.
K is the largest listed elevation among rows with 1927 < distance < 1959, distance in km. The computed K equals 1.63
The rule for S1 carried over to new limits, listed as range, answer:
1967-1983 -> 1.74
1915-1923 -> 1.54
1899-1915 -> 1.63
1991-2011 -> 1.76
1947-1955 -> 1.52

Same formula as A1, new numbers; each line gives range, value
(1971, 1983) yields 1.81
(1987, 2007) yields 1.85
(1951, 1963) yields 1.57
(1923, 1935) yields 1.66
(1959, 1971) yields 1.76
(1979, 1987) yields 1.69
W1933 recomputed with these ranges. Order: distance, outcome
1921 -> 1.56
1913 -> 1.57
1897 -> 1.54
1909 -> 1.7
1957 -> 1.57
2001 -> 1.65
